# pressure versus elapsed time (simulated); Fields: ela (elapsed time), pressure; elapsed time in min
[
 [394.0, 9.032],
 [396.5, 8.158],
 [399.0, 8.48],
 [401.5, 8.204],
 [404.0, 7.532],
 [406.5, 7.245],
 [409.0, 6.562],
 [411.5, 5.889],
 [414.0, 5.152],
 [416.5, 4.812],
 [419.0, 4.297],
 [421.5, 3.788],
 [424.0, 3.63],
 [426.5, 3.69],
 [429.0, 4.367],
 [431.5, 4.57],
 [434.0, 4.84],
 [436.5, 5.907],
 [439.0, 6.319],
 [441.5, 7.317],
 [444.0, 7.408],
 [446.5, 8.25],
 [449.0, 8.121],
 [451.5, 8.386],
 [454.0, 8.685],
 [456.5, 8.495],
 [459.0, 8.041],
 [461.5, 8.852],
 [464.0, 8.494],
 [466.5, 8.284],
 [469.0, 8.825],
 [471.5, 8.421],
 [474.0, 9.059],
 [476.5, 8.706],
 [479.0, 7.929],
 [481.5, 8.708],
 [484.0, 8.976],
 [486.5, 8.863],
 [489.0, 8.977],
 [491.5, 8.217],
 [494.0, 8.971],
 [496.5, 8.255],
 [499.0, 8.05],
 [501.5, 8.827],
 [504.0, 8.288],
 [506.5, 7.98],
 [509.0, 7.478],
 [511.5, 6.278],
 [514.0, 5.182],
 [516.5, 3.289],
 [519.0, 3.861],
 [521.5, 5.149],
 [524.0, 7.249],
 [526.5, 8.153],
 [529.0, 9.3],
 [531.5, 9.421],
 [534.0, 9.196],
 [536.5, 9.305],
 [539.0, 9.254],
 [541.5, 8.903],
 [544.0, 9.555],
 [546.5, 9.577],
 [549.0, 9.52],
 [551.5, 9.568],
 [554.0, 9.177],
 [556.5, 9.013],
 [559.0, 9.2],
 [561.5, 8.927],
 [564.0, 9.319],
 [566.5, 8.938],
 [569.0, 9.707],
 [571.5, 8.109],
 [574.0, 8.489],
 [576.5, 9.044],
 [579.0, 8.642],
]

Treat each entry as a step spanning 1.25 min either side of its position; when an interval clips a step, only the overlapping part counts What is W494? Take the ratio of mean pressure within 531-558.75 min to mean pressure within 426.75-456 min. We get 1.39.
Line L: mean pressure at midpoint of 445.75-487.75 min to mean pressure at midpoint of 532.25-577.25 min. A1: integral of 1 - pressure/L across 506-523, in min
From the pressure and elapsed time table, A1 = 6.41 min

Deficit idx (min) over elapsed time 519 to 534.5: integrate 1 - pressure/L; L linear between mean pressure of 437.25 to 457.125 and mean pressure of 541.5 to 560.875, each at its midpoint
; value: 2.2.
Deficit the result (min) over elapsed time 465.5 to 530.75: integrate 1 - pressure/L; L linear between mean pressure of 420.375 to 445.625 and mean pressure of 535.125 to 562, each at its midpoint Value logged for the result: -3.21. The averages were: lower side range 5.24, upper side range 9.28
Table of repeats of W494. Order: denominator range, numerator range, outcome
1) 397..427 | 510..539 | 1.20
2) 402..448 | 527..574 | 1.61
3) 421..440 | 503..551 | 1.67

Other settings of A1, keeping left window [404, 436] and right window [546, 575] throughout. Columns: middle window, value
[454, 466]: -4.4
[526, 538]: -1.2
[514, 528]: 4.2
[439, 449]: -3.2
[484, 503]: -3.9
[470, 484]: -4.0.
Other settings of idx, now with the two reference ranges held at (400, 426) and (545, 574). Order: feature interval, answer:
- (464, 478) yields -3.1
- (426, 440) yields 2.7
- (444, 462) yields -4.6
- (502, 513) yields 0.5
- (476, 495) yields -3.2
